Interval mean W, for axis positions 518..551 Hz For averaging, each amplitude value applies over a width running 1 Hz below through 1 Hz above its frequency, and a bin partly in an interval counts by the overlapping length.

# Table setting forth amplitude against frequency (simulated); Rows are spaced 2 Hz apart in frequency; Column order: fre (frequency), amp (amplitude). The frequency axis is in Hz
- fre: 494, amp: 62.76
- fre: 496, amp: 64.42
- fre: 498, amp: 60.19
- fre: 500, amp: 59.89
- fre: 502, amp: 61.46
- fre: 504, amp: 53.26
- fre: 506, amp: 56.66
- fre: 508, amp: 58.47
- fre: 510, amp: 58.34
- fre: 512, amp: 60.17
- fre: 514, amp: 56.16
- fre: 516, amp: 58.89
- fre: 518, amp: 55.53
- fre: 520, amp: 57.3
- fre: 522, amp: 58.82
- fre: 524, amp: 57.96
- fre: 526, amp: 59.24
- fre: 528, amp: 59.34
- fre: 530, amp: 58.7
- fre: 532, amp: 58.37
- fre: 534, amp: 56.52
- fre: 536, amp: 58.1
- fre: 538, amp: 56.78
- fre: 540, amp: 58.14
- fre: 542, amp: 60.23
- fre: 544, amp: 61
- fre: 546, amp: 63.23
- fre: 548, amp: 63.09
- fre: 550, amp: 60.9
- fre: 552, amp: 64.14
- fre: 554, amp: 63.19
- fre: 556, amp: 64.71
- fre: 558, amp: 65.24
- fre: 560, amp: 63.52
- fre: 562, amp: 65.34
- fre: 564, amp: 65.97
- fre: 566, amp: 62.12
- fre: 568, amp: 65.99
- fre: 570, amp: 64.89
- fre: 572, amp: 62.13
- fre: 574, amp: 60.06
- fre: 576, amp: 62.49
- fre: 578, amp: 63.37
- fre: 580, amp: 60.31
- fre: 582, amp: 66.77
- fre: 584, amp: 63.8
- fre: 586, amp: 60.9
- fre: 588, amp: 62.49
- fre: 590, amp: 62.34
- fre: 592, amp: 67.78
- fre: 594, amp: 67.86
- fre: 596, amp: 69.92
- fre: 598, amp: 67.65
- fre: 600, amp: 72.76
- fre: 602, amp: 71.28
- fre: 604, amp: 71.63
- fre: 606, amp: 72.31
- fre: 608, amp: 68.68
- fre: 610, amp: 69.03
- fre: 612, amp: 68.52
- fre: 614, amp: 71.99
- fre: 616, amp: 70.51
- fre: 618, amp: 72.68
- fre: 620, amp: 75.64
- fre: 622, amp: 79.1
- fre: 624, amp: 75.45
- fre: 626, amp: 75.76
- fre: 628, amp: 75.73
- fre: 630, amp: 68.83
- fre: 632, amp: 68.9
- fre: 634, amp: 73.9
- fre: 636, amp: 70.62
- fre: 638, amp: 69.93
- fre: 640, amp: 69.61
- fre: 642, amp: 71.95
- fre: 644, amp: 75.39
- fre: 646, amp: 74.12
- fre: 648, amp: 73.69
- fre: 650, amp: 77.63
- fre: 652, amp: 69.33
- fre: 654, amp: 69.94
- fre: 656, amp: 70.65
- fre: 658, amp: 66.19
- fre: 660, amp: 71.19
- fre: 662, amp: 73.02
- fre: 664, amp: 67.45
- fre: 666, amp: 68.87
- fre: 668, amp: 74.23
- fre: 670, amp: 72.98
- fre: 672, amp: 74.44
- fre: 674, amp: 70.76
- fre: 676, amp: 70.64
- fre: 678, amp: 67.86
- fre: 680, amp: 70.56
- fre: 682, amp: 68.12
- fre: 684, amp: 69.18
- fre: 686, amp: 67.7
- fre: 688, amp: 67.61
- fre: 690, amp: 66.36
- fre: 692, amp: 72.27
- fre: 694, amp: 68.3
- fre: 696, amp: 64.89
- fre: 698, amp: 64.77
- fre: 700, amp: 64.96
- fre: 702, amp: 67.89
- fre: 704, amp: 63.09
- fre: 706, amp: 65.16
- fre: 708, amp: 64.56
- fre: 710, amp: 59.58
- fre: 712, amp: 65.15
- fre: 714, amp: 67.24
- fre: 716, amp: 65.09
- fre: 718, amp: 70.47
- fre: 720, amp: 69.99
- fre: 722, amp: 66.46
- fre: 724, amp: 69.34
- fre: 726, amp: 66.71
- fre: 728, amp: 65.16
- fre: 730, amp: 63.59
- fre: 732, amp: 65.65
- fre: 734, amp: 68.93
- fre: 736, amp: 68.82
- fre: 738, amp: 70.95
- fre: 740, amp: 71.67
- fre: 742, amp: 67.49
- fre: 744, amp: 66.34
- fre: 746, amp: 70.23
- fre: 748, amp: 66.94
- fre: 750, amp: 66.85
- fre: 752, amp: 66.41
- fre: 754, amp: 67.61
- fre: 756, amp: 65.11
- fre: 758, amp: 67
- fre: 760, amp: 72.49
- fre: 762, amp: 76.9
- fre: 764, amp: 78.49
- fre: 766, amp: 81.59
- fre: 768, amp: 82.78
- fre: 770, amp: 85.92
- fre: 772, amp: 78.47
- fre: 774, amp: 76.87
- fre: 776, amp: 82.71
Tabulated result 59.1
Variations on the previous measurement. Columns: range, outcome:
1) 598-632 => 72.2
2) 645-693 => 70.6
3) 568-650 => 69.3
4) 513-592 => 61.3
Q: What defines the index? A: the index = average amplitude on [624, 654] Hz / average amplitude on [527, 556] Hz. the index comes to 1.2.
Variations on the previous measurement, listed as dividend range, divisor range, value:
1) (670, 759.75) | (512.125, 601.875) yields 1.09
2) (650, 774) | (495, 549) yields 1.18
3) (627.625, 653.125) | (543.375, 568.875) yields 1.13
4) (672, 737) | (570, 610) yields 1.02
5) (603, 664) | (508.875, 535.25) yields 1.24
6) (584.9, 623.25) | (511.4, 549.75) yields 1.18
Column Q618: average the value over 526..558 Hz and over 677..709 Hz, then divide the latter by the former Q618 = 1.11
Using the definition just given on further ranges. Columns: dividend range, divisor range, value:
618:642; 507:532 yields 1.25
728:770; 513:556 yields 1.19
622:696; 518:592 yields 1.15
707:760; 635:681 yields 0.94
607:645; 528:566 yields 1.17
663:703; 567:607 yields 1.05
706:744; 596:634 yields 0.93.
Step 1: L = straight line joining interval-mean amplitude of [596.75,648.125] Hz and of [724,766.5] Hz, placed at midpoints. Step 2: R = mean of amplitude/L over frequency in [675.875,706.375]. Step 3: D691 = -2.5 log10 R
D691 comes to 0.05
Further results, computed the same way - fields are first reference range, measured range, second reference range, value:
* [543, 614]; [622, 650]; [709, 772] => -0.095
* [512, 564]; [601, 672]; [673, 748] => -0.121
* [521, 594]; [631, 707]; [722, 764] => -0.065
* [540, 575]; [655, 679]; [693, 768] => -0.070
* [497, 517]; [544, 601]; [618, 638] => 0.037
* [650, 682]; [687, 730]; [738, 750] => 0.051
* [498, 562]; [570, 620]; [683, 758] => -0.082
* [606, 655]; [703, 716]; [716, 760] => 0.078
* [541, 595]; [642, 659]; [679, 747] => -0.103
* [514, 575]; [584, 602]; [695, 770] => -0.062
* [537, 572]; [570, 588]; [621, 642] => 0.057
